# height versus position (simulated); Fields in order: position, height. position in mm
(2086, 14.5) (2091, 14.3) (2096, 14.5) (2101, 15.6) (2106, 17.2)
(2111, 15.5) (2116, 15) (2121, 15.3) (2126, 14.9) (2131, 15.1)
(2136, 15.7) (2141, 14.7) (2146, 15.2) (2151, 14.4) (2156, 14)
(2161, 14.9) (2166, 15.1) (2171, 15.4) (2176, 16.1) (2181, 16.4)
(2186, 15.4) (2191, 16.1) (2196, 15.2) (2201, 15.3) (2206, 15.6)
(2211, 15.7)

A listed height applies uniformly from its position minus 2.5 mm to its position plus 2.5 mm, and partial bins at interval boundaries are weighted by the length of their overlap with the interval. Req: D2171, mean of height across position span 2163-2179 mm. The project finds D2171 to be 15.5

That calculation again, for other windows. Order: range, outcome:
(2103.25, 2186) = 15.3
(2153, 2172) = 14.8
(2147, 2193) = 15.3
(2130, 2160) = 14.8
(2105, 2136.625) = 15.4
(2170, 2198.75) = 15.8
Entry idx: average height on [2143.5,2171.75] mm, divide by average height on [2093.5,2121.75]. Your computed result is 0.95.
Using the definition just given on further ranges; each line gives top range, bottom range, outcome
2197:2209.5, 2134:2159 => 1.04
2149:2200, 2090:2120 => 0.99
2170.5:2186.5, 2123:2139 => 1.05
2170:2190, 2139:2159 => 1.09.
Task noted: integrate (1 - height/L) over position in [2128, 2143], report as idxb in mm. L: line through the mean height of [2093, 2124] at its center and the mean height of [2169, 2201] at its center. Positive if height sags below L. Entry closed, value 0.4 mm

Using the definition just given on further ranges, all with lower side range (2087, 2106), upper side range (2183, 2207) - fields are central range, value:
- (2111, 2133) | 0.1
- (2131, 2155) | 0.6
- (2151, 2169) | 0.9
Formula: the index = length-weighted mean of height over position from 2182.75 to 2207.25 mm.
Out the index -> 15.5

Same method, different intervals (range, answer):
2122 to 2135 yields 15.1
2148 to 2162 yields 14.4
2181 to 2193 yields 15.9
